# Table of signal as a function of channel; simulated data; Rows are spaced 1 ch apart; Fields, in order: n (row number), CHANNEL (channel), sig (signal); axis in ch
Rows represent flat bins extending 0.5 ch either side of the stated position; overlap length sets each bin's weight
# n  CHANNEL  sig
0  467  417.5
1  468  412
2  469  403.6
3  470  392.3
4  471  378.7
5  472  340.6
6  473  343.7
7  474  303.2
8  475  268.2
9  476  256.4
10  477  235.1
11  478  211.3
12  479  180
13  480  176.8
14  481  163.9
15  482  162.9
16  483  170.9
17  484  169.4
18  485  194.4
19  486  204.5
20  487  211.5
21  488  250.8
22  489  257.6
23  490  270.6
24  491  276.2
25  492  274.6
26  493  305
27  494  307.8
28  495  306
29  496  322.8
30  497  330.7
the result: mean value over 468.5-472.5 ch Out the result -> 379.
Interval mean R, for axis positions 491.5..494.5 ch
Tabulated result 296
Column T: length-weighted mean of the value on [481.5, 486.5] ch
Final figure 180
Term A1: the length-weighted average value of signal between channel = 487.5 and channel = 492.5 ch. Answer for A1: 266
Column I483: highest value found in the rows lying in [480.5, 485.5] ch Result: 194.4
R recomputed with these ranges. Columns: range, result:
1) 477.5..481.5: 183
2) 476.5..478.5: 223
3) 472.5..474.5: 323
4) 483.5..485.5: 182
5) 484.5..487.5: 203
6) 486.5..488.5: 231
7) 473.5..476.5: 276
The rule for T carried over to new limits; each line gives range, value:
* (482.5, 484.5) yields 170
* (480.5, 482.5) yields 163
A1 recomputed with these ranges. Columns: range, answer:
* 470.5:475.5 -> 327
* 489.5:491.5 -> 273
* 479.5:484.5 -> 169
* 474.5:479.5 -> 230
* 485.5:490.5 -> 239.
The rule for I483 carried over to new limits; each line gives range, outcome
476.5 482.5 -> 235.1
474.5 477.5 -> 268.2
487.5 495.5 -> 307.8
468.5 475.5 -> 403.6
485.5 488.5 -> 250.8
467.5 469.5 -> 412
